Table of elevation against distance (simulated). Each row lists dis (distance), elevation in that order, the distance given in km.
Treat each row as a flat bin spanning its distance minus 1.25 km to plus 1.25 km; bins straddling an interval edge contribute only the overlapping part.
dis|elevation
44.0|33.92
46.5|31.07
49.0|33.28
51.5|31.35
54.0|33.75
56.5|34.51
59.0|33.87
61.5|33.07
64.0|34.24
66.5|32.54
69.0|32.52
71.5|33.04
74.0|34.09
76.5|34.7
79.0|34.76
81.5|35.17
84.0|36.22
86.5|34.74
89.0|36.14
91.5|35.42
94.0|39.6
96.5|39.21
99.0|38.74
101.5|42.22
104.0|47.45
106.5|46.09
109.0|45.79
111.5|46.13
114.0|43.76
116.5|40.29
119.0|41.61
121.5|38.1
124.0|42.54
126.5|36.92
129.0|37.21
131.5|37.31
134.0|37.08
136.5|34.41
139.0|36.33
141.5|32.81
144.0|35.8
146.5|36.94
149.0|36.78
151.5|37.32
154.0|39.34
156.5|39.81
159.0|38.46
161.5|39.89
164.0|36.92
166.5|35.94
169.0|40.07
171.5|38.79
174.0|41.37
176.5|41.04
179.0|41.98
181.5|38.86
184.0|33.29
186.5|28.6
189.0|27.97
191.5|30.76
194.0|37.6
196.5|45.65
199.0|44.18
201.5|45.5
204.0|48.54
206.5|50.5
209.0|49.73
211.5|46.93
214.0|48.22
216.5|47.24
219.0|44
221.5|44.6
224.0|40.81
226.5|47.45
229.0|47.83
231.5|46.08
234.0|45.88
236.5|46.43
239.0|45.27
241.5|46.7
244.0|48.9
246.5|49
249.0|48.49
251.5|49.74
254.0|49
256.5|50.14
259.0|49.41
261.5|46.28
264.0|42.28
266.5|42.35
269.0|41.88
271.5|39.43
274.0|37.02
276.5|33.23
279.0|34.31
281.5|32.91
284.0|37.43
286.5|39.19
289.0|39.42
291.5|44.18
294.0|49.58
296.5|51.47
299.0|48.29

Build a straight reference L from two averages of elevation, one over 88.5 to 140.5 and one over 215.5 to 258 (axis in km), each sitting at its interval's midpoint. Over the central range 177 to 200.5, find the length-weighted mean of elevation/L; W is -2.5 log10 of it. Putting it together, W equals 0.20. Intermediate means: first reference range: 40.1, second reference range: 46.9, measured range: 36.8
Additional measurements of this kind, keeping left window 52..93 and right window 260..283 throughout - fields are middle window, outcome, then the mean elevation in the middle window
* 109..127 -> -0.18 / 41.8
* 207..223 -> -0.24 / 46.9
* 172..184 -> -0.09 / 39.9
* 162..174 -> -0.05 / 38.4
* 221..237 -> -0.20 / 45.6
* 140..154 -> -0.01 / 36.2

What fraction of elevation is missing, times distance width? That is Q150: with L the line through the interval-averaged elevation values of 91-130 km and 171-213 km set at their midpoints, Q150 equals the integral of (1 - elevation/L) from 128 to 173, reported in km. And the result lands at 4.1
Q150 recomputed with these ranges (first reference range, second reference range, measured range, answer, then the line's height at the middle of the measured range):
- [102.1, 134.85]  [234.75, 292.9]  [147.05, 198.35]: 5.62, 42.2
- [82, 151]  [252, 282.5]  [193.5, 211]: -2.48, 40.6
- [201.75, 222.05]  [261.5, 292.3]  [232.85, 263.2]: -3.72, 42.7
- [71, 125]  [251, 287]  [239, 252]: -2.19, 41.2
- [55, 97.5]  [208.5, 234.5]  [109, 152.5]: 0.55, 39.1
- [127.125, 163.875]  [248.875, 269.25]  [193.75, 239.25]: -3.18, 43.1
